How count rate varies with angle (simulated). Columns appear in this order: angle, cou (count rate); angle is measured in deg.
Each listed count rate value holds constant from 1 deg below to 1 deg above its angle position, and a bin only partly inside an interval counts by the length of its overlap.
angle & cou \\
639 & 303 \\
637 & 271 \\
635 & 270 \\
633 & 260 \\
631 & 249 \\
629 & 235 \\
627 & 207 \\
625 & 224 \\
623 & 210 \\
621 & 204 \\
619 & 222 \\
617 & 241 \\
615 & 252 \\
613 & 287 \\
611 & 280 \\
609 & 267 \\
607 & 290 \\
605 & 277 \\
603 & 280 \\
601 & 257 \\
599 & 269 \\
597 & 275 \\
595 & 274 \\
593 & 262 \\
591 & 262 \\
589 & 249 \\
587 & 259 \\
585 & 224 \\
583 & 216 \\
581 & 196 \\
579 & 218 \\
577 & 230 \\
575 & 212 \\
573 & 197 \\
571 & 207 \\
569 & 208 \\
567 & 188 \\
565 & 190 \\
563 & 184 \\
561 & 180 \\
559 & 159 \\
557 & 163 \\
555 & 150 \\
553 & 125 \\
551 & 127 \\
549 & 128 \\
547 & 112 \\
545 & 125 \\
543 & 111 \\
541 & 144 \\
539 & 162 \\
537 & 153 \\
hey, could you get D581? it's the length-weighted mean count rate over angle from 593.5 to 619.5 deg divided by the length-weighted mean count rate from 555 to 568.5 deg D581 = 1.5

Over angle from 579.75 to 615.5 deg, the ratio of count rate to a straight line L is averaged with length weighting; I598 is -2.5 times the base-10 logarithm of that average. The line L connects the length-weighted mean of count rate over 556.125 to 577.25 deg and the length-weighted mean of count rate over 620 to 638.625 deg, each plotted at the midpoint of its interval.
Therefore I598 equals -0.20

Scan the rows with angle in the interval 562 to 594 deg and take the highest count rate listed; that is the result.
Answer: 262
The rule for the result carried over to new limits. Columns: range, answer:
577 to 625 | 290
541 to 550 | 144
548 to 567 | 190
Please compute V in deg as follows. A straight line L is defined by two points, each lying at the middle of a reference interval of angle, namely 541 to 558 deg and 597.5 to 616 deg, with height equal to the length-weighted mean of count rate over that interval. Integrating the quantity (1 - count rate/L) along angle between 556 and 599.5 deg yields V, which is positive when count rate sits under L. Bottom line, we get -3.8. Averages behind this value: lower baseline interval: 131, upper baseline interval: 273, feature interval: 219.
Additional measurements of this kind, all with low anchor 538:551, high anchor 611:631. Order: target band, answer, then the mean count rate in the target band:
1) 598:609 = -3.29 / 274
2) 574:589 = -3.58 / 224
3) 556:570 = -2.35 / 182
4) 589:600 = -3.79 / 267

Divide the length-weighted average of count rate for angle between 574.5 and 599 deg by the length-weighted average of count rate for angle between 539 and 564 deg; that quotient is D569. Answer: 1.69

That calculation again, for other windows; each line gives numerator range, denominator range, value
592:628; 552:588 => 1.31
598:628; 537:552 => 1.91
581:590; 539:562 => 1.67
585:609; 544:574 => 1.64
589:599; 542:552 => 2.21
